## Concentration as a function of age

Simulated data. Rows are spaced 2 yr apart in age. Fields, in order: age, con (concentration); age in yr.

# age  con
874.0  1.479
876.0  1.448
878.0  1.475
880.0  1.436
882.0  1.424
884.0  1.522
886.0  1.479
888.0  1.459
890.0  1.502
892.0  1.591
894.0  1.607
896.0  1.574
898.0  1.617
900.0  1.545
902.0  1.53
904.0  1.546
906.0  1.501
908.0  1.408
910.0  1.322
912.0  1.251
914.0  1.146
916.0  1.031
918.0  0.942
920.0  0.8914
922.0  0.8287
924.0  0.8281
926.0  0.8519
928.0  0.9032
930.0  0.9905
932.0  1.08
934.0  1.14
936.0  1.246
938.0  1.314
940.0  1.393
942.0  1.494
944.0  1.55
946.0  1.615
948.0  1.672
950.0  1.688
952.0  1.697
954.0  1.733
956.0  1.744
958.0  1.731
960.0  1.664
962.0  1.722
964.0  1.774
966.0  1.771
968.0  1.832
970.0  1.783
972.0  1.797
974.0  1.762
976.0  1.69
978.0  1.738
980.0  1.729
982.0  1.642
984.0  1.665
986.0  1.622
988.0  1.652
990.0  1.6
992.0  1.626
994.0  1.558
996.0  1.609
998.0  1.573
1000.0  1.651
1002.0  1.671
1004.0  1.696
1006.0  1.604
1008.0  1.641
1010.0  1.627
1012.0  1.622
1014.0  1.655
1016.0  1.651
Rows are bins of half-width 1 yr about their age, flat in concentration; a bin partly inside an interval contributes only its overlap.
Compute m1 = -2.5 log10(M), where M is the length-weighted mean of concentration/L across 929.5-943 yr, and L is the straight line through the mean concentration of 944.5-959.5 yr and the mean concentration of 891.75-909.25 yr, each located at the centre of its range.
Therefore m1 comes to 0.30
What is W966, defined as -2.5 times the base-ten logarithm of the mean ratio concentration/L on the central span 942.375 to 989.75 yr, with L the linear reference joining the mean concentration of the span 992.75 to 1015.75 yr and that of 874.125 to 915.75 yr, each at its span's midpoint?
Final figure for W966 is -0.09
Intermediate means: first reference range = 1.46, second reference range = 1.63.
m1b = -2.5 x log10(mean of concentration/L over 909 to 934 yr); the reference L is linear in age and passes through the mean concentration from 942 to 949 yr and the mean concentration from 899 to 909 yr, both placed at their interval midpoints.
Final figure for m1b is 0.46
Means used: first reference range 1.51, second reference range 1.6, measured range 1.01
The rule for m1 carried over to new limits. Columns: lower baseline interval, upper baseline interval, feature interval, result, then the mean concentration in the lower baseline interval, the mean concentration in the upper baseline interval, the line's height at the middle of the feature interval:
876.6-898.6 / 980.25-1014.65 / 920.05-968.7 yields 0.12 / 1.51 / 1.63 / 1.57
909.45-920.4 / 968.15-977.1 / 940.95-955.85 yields -0.11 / 1.1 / 1.76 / 1.49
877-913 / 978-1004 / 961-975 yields -0.11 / 1.49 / 1.64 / 1.6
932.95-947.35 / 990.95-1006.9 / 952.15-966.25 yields -0.18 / 1.4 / 1.62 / 1.47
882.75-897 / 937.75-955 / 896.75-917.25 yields 0.12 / 1.53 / 1.58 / 1.55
